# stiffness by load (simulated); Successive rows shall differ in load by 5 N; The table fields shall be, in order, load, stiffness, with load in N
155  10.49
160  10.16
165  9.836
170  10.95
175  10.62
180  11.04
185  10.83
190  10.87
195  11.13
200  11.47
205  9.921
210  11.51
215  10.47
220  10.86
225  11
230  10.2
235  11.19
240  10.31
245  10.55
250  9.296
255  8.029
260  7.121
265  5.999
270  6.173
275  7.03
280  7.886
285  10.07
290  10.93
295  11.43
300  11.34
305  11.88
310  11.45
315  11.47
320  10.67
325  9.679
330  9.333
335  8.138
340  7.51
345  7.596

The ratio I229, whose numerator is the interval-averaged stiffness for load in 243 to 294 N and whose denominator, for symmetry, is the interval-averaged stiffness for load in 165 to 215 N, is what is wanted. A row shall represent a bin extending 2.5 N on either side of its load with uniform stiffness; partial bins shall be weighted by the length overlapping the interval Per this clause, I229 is 0.8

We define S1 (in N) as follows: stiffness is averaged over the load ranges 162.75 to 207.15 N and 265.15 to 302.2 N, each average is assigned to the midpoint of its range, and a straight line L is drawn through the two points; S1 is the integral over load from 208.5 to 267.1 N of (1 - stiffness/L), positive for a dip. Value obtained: 0.98 N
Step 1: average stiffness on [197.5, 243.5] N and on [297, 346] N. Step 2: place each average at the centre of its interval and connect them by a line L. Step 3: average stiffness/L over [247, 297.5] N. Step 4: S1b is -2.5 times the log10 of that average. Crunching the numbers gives 0.22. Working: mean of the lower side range 10.8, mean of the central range 8.42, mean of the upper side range 9.99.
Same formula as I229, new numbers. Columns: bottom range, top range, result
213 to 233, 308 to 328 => 1.01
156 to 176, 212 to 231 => 1.03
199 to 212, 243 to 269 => 0.74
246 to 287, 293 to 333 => 1.40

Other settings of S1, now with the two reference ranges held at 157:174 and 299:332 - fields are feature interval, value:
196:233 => -1.0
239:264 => 4.3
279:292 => 1.2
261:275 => 5.7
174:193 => -0.8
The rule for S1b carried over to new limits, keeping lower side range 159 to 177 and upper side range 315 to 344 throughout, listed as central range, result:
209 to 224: -0.09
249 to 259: 0.17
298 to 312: -0.23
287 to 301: -0.18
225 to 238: -0.08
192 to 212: -0.09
